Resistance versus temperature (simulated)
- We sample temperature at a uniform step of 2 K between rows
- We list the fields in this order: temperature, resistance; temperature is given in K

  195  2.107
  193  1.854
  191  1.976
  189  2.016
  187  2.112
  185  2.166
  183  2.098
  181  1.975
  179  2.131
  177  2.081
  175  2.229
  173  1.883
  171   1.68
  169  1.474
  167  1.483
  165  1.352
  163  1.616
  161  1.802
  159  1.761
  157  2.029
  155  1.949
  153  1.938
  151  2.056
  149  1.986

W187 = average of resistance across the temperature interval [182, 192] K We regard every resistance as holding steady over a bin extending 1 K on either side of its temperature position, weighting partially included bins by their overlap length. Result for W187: 2.07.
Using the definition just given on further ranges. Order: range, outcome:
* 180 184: 2.04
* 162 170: 1.48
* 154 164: 1.83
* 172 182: 2.06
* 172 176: 2.06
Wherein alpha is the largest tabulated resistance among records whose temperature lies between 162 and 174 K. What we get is 1.883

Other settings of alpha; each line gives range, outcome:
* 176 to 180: 2.131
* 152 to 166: 2.029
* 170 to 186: 2.229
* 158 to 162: 1.802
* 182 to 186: 2.166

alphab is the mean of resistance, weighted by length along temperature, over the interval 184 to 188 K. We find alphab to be 2.14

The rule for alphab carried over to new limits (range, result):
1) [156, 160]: 1.9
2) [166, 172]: 1.55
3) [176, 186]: 2.09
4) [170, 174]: 1.78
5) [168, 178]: 1.87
